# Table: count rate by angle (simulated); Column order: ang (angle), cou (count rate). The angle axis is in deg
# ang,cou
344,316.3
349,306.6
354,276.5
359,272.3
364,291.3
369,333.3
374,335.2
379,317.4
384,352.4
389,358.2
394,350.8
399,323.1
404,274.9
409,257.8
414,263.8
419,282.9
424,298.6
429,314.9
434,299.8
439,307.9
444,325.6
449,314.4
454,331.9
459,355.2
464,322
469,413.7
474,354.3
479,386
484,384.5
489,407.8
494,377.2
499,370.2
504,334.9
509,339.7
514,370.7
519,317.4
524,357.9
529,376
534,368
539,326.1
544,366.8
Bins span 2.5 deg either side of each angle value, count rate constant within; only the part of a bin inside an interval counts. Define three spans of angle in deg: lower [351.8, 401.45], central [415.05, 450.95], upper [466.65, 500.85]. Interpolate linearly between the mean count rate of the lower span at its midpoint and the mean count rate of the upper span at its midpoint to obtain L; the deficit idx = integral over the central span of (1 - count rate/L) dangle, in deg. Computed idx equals 5.1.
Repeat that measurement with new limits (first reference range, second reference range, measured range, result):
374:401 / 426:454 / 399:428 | 4.0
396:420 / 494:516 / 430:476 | -2.7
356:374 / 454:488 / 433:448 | 1.6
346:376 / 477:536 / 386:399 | -1.3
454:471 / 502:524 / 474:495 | -2.1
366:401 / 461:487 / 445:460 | 1.4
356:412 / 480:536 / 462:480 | -1.0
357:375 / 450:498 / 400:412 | 2.0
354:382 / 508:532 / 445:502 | -4.1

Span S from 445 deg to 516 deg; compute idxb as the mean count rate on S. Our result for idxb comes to 361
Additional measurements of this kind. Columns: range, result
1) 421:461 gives 318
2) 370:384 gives 332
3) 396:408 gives 296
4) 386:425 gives 302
